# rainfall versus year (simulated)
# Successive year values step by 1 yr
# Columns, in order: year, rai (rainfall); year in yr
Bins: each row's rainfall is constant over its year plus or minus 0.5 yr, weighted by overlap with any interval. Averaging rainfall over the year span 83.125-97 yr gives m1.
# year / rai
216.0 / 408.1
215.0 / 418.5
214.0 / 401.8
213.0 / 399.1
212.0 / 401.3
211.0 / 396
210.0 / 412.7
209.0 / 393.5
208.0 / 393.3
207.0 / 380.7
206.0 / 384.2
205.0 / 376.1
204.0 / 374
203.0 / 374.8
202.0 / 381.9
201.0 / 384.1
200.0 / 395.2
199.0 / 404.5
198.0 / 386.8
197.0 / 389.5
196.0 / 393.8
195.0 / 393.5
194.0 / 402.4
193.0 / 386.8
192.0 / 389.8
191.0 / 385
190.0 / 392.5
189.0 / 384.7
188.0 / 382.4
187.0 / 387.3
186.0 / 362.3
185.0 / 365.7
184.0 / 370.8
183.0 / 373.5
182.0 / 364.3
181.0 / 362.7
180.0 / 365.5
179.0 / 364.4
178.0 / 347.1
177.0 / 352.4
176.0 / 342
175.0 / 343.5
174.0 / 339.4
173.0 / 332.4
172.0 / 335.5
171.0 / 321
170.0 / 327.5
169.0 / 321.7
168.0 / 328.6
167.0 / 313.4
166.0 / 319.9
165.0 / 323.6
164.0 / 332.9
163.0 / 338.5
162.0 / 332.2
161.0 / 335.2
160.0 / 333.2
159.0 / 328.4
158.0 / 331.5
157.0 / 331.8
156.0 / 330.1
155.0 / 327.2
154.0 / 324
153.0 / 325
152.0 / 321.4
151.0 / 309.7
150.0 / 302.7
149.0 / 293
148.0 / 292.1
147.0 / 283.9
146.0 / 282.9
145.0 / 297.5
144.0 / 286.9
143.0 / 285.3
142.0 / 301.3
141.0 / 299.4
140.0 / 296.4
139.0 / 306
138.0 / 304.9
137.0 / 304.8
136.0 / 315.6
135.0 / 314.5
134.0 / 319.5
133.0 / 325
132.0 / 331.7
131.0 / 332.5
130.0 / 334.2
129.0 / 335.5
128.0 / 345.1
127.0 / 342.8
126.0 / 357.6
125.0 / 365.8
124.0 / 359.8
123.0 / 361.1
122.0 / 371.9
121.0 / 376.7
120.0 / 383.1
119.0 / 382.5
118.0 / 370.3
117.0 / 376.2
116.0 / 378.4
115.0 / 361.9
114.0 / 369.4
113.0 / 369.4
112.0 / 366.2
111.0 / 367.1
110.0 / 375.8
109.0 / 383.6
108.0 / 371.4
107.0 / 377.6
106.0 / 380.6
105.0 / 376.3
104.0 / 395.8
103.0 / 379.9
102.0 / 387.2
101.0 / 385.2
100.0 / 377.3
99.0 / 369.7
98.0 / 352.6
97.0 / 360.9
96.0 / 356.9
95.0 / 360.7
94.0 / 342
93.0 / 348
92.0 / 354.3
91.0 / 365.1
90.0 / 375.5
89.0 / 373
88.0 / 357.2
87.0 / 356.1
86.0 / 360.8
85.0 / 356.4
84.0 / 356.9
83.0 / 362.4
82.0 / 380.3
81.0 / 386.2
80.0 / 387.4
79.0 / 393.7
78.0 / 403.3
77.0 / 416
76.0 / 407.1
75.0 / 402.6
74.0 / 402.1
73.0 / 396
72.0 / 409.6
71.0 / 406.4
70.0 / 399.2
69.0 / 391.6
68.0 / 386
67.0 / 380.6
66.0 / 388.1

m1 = 359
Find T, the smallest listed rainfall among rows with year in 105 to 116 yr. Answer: 361.9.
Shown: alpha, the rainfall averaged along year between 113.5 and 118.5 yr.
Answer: 371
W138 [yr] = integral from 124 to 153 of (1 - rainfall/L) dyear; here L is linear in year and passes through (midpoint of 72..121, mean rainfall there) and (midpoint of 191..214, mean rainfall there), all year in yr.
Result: 5.1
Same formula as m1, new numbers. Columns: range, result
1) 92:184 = 342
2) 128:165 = 316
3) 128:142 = 317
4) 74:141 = 362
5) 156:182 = 337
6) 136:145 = 299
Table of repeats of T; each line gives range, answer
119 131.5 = 332.5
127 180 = 282.9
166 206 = 313.4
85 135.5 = 314.5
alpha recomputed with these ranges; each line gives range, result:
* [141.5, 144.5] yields 291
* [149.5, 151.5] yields 306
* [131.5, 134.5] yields 325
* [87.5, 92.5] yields 365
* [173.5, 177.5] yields 344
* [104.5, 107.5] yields 378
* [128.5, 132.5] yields 333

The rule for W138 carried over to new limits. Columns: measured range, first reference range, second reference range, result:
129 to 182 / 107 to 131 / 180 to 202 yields 7.3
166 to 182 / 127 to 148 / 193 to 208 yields 0.7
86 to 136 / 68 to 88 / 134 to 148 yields -3.2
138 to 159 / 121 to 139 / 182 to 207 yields 2.6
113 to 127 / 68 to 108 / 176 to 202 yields 0.3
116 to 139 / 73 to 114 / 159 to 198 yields 1.4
